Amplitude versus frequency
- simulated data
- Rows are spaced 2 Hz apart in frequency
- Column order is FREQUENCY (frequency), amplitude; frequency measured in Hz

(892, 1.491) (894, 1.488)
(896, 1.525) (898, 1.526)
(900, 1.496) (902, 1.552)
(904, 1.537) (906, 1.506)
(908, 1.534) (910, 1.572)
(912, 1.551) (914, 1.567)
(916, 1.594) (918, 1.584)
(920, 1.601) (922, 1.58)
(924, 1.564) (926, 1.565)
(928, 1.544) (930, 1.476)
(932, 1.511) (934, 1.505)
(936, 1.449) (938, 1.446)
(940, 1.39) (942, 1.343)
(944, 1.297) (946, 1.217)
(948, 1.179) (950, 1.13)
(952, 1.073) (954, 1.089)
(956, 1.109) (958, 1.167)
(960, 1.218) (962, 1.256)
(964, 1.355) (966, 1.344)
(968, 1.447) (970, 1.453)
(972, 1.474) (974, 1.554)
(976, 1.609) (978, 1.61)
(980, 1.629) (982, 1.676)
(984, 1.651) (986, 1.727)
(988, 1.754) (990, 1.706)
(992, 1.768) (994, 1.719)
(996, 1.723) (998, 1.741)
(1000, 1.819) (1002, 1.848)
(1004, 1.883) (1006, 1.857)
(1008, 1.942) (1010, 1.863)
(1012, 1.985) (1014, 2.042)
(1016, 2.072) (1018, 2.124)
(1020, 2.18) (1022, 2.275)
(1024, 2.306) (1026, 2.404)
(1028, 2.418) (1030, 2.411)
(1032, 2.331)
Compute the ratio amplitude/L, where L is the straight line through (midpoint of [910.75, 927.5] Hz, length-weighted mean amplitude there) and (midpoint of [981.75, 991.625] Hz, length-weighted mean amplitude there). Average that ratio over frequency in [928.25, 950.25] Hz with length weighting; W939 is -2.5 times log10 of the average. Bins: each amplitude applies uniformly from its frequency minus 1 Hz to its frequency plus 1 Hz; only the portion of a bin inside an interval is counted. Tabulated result 0.176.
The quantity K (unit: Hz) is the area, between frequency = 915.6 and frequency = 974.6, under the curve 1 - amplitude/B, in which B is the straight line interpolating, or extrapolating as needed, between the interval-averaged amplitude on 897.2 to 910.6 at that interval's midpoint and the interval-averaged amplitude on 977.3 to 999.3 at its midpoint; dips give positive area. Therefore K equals 8.5 Hz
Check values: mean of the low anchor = 1.53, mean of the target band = 1.38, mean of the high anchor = 1.7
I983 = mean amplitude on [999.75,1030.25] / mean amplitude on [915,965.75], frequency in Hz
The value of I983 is 1.5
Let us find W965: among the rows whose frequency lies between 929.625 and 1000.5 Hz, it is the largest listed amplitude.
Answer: 1.819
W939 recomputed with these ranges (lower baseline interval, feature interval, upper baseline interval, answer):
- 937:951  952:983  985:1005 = 0.09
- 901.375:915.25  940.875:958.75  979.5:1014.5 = 0.37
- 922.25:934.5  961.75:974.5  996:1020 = 0.22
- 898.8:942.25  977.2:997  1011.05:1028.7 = 0.16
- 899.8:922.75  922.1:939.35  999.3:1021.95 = 0.09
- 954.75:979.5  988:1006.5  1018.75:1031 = 0.06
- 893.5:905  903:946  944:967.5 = -0.09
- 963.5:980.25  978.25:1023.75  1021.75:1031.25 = 0.05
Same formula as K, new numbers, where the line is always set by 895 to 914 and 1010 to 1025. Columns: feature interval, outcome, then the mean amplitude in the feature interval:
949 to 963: 5.1 Hz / 1.15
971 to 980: 1.6 Hz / 1.57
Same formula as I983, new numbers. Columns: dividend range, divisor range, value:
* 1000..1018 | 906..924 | 1.24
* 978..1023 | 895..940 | 1.21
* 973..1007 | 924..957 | 1.29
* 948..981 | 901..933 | 0.86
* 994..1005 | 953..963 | 1.54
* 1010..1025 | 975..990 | 1.27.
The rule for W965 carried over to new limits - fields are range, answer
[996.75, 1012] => 1.985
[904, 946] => 1.601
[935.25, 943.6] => 1.449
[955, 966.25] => 1.355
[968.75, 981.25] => 1.629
